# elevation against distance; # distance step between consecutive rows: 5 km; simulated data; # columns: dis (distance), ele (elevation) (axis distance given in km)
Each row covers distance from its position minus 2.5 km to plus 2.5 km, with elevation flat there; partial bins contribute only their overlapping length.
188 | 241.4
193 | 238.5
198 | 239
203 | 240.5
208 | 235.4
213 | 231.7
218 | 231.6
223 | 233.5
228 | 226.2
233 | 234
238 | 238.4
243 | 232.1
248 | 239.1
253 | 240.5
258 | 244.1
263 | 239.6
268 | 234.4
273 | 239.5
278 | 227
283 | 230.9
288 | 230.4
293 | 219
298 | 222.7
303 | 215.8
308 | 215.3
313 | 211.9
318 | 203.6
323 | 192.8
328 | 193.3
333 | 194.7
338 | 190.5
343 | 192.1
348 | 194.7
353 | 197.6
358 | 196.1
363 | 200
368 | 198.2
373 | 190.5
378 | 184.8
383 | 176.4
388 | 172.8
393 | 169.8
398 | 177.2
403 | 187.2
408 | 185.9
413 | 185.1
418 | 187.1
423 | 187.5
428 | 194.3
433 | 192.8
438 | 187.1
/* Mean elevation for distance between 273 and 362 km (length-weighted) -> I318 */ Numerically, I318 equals 208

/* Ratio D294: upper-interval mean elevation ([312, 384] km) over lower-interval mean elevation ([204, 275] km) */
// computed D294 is 0.82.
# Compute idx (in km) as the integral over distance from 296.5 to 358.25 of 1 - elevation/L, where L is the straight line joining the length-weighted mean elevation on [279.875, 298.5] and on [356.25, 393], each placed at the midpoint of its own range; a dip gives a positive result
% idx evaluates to 2.1 km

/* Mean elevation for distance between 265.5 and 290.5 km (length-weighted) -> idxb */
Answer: 232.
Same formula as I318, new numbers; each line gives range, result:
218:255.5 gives 235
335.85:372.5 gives 195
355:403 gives 185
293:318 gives 215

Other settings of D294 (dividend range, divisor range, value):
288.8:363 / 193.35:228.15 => 0.87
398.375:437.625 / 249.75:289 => 0.80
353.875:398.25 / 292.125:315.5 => 0.86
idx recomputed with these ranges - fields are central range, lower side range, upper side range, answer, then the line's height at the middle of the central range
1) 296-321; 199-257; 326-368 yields -0.6 km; 208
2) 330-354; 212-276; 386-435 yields 1.4 km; 205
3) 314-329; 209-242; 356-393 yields 0.4 km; 203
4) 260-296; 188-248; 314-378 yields -2.5 km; 216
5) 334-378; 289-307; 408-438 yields 2.4 km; 205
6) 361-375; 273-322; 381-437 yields 0.0 km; 197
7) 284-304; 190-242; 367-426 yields -1.0 km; 213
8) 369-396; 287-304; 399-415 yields 1.9 km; 193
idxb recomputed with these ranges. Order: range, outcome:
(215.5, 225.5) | 233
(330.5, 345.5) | 192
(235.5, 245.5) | 235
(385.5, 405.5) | 177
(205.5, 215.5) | 234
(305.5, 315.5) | 214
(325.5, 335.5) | 194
